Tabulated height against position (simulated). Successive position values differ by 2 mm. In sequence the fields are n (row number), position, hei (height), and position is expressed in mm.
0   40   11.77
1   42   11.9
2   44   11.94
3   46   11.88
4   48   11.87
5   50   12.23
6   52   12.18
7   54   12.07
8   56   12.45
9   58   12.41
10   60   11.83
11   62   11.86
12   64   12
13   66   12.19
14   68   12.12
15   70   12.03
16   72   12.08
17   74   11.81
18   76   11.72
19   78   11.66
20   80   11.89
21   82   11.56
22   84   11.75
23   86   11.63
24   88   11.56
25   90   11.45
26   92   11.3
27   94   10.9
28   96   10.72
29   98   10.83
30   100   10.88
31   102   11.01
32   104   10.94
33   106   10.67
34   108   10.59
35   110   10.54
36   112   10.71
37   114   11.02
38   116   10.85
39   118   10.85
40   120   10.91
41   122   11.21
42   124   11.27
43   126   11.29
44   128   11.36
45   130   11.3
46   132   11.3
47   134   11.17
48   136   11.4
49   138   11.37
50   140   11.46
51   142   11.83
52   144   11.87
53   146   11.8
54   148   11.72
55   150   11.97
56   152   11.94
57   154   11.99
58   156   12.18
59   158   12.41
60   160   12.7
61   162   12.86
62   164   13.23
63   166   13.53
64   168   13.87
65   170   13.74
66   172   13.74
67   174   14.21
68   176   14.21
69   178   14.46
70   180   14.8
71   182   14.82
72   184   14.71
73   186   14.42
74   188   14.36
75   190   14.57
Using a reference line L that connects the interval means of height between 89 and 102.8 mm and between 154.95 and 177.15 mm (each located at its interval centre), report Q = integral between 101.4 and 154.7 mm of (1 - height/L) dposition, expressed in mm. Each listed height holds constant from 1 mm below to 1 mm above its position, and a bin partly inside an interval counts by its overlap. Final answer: 3.56 mm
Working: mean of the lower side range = 11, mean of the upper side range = 13.3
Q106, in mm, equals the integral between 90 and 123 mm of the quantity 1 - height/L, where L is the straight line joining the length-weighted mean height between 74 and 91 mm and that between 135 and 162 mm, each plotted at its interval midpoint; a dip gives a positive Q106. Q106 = 2.44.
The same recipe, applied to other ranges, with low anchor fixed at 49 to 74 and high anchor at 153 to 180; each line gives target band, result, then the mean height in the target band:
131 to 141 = 1.3 mm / 11.3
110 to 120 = 1.5 mm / 10.8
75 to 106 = 2.9 mm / 11.3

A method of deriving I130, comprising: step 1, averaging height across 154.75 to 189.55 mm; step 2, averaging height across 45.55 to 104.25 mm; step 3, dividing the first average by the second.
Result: 1.2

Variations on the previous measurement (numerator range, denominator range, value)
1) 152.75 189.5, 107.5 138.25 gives 1.24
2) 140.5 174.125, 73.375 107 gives 1.12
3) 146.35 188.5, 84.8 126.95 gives 1.22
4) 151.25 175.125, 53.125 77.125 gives 1.08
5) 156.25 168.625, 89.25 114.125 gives 1.20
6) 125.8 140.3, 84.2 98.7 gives 1.01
